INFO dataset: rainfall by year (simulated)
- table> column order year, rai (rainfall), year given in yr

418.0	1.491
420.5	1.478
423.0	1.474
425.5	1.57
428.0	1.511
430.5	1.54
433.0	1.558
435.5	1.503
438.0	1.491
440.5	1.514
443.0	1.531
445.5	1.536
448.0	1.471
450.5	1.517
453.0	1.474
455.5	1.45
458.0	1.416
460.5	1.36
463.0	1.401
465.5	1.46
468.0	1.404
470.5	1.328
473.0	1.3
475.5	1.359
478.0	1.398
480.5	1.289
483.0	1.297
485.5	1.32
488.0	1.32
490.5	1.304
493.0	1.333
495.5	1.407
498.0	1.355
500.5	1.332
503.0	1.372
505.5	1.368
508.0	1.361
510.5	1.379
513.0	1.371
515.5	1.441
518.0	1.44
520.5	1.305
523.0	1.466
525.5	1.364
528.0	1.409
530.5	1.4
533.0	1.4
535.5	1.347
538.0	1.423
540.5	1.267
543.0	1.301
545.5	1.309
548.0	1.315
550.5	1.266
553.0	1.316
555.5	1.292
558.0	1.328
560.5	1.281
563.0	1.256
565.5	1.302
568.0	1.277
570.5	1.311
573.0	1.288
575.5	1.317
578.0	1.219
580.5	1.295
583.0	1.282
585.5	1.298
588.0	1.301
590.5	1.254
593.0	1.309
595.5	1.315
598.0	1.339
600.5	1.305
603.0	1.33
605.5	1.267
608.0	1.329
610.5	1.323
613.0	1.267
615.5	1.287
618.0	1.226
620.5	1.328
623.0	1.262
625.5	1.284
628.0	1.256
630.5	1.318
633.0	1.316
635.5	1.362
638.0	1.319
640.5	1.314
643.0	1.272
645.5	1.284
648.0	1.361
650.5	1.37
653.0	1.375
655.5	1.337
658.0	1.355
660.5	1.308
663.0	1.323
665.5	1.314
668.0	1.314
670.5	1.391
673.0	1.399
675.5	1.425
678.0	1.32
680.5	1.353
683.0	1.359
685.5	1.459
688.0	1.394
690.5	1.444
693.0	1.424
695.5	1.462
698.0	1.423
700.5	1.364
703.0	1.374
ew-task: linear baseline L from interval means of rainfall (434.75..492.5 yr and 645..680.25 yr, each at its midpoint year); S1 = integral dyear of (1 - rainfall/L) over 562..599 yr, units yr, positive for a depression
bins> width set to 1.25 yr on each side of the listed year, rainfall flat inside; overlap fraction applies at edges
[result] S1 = 2.2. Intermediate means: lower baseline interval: 1.41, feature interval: 1.29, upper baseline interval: 1.35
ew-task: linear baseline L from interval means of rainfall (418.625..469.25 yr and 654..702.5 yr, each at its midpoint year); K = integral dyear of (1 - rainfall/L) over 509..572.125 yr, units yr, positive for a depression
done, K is 4.26 yr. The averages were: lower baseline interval 1.48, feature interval 1.34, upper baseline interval 1.38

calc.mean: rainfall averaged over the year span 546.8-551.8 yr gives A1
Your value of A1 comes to 1.29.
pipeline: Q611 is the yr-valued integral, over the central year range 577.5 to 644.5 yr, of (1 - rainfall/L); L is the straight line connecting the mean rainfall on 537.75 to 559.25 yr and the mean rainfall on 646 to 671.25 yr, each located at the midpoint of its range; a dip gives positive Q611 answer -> 1.6 yr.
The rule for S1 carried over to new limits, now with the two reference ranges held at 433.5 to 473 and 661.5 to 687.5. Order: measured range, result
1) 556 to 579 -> 2.0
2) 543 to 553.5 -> 0.9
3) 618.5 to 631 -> 0.9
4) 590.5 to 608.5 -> 1.1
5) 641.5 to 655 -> 0.4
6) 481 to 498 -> 1.3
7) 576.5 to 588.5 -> 1.1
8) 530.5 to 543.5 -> 0.6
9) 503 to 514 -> 0.5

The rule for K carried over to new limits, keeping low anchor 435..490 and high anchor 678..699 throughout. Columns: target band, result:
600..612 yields 0.85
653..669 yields 0.91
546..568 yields 1.83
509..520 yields 0.09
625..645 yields 1.49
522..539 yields 0.14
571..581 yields 0.92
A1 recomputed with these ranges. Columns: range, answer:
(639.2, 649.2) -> 1.31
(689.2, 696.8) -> 1.44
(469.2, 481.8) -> 1.33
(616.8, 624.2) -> 1.27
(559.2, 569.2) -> 1.28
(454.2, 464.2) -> 1.41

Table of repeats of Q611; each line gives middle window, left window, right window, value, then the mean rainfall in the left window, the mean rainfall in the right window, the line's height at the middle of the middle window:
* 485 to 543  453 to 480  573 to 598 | -0.8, 1.39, 1.29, 1.35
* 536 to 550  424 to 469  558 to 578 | 0.1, 1.48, 1.29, 1.33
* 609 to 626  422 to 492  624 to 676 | 0.8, 1.43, 1.33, 1.35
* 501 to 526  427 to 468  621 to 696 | 0.9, 1.48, 1.35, 1.44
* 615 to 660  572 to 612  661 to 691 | 0.8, 1.3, 1.37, 1.34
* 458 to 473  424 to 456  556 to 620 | 0.9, 1.51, 1.29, 1.48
